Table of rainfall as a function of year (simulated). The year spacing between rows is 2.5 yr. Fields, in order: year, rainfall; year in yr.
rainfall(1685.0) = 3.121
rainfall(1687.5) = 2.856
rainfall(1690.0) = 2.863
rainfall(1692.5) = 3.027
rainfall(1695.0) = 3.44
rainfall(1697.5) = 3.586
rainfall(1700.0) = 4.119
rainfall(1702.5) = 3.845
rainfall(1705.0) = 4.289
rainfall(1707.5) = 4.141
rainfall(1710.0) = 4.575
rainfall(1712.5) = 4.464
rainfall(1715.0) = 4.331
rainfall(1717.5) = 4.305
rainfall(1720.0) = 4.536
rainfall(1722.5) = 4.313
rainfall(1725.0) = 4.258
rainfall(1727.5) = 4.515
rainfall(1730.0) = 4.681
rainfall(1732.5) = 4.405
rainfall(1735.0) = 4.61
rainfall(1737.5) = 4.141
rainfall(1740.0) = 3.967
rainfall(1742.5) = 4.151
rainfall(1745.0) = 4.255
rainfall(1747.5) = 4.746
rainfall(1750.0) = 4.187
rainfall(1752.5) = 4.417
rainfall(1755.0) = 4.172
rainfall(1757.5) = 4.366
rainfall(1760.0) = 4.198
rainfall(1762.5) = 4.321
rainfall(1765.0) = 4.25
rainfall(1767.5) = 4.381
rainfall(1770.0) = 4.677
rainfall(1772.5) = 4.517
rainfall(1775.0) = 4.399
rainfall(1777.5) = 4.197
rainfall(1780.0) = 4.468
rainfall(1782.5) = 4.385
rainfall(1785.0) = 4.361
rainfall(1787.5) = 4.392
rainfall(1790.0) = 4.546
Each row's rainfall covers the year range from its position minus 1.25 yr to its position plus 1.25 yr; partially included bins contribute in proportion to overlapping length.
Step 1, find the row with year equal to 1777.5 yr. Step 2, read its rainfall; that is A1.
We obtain 4.197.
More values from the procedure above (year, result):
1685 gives 3.121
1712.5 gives 4.464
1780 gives 4.468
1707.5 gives 4.141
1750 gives 4.187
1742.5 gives 4.151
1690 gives 2.863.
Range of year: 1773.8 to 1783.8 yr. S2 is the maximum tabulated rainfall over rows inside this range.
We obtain 4.468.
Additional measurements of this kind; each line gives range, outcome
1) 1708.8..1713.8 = 4.575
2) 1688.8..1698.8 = 3.586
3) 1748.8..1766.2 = 4.417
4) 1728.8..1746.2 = 4.681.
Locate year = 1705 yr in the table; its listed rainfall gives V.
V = 4.289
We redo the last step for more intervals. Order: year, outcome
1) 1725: 4.258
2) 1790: 4.546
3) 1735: 4.61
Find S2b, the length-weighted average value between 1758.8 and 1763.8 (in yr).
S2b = 4.26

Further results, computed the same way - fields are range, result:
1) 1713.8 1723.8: 4.37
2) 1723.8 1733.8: 4.47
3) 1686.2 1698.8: 3.16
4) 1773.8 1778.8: 4.3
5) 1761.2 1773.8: 4.43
